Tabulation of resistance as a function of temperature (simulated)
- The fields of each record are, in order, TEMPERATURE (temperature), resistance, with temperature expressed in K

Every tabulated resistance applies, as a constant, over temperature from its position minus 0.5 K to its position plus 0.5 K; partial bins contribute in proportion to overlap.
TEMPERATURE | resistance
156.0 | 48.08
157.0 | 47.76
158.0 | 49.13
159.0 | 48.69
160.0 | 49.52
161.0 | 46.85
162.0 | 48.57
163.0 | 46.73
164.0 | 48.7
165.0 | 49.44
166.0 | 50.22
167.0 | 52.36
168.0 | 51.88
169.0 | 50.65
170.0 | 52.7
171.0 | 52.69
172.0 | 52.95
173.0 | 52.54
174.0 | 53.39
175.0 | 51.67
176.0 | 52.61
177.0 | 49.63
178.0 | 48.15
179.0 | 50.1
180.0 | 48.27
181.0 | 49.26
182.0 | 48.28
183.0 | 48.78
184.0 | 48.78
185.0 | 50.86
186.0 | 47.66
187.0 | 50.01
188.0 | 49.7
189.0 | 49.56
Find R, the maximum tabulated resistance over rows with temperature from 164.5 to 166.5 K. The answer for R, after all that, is 50.22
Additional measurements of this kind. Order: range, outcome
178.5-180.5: 50.1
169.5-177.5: 53.39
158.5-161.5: 49.52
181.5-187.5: 50.86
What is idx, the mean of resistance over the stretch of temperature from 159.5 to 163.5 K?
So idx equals 47.9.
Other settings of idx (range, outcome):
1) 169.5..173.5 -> 52.7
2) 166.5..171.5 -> 52.1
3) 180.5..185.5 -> 49.2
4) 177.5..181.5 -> 48.9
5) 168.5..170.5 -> 51.7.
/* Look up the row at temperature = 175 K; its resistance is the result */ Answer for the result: 51.67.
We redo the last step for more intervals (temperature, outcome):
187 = 50.01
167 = 52.36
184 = 48.78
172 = 52.95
